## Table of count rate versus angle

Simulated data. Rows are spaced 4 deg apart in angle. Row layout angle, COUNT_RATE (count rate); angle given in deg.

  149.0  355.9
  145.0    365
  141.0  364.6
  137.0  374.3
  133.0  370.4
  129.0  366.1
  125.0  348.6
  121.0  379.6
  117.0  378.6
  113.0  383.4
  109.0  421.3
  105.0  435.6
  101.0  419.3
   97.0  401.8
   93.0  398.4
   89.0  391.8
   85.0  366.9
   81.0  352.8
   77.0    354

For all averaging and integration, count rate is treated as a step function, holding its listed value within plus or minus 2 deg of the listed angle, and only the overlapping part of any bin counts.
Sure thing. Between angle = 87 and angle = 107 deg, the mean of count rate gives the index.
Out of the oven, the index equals 409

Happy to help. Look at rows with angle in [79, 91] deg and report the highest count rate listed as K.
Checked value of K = 391.8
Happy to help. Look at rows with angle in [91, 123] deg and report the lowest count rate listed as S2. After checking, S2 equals 378.6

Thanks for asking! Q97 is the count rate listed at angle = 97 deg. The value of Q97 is 401.8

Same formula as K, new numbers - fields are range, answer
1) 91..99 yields 401.8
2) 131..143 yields 374.3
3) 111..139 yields 383.4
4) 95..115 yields 435.6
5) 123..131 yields 366.1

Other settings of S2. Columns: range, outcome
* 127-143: 364.6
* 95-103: 401.8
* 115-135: 348.6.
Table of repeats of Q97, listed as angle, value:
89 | 391.8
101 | 419.3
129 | 366.1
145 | 365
